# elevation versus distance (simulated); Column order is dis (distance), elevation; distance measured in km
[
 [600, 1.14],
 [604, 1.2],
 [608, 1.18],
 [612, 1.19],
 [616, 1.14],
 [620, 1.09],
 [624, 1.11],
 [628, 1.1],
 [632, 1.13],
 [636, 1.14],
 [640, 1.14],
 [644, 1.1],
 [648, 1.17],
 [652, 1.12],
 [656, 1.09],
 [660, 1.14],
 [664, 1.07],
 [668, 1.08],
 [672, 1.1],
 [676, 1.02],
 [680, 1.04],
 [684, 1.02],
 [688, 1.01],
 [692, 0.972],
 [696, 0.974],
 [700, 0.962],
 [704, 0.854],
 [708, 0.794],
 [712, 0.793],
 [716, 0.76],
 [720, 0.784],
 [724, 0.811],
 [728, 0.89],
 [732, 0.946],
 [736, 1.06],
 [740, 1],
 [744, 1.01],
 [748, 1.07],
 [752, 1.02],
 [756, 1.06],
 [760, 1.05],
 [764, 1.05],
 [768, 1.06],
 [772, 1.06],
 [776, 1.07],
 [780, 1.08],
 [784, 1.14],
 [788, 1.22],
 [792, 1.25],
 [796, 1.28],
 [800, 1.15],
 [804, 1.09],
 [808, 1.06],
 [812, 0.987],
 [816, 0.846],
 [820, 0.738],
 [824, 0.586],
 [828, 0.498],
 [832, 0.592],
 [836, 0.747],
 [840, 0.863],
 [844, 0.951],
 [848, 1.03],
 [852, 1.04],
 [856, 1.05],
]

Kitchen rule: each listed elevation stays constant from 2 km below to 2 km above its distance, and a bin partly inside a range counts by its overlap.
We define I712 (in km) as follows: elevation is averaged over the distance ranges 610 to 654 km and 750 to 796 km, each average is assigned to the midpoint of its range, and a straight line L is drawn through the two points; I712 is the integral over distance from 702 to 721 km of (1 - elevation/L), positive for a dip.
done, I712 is 5.4 km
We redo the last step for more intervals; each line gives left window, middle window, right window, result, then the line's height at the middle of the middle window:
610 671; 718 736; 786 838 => 2.5 km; 1.02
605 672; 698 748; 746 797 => 9.7 km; 1.11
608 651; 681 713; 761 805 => 5.7 km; 1.13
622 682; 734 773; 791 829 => -1.5 km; 1.01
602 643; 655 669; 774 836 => 0.1 km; 1.1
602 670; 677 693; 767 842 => 1.0 km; 1.08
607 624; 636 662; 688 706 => -1.6 km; 1.06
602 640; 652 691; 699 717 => -4.2 km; 0.961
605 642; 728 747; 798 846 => -0.5 km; 0.968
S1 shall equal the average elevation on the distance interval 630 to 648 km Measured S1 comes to 1.13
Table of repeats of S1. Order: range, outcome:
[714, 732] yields 0.826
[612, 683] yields 1.11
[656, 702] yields 1.04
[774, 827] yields 1.03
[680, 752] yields 0.93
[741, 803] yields 1.1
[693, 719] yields 0.858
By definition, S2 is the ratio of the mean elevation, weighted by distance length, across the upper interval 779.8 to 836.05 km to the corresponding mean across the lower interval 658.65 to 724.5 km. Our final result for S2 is 1.00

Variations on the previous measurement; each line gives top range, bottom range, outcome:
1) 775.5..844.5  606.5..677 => 0.85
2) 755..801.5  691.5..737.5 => 1.28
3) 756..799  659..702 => 1.09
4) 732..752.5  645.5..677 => 0.93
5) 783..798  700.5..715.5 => 1.49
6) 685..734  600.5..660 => 0.78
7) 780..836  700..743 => 1.09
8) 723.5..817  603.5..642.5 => 0.93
